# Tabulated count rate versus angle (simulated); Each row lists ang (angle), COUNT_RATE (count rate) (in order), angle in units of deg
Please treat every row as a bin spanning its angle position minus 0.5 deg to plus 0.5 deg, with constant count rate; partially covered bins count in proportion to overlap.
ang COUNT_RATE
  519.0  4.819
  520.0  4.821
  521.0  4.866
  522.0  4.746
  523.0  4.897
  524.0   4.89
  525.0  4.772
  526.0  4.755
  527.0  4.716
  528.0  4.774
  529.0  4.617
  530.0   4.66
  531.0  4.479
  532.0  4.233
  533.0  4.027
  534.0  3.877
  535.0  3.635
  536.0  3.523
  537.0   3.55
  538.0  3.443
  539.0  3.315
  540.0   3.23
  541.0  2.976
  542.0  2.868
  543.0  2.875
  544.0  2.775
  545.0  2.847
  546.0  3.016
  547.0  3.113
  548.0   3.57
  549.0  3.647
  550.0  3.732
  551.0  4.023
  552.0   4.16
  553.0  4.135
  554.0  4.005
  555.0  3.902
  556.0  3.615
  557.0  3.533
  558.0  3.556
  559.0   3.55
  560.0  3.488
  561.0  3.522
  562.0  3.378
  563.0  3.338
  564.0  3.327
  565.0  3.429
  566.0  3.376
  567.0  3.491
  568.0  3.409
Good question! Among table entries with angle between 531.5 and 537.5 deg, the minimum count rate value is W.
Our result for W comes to 3.523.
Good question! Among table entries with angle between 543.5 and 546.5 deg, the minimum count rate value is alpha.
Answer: 2.775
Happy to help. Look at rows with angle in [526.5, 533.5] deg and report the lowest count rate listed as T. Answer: 4.027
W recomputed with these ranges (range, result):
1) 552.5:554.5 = 4.005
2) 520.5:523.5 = 4.746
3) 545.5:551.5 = 3.016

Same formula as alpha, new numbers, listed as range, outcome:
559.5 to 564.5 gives 3.327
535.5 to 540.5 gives 3.23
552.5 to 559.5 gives 3.533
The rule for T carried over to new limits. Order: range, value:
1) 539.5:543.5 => 2.868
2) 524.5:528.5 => 4.716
